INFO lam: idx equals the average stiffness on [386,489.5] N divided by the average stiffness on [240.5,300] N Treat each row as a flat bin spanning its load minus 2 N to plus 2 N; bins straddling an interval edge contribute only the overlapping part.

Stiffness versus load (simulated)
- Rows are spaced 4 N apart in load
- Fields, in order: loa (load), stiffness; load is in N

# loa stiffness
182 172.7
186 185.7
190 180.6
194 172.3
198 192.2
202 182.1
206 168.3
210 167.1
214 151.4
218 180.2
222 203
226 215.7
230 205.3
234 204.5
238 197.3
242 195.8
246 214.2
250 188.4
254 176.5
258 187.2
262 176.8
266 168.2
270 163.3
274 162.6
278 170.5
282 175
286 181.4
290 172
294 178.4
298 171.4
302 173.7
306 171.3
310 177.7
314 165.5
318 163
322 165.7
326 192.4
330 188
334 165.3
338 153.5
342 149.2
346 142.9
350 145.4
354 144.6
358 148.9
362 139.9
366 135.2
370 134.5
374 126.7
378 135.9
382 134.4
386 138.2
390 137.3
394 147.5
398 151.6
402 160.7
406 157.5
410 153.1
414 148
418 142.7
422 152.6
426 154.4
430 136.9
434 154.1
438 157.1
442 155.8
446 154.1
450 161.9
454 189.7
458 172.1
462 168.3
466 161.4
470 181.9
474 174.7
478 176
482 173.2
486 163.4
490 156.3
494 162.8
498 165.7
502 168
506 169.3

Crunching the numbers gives 0.89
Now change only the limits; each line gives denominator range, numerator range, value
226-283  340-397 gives 0.75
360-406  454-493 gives 1.21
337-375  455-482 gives 1.22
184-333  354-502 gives 0.86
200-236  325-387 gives 0.79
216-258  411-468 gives 0.80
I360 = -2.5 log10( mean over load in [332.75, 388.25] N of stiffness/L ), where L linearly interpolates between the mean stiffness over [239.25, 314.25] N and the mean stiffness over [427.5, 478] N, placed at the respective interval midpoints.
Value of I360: 0.204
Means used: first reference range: 178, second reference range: 164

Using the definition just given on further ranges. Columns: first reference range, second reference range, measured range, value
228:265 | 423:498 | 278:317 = 0.077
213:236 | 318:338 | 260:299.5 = 0.072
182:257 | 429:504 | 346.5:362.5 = 0.206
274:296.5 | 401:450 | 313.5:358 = 0.038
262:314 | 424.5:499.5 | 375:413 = 0.149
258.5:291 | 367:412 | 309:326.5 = -0.064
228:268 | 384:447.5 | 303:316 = 0.029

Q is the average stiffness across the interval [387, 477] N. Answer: 158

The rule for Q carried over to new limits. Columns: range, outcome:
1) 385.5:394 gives 140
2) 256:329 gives 173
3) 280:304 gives 175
